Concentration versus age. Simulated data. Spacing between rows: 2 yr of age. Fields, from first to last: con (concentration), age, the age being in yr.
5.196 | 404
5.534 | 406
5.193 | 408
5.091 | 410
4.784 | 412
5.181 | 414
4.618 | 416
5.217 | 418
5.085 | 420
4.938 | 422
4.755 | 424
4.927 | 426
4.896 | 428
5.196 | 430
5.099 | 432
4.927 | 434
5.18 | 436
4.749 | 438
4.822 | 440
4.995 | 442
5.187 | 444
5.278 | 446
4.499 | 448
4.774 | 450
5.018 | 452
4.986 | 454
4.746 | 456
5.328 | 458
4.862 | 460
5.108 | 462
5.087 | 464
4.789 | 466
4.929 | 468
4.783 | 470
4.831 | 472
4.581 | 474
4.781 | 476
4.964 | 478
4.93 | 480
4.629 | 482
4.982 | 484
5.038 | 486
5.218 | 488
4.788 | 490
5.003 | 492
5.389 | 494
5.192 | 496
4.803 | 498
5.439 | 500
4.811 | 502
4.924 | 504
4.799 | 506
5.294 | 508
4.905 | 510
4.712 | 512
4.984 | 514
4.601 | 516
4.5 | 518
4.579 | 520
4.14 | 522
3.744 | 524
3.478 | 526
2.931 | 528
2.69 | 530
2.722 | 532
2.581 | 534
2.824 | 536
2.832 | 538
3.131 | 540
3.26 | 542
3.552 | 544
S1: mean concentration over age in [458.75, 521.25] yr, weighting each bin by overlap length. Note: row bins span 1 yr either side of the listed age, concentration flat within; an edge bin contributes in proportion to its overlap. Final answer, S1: 4.91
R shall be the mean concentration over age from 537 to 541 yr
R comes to 2.98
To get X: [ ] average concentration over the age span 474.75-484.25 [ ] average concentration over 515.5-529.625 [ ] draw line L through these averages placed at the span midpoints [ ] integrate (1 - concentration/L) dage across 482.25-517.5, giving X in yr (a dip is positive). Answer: -4.7 yr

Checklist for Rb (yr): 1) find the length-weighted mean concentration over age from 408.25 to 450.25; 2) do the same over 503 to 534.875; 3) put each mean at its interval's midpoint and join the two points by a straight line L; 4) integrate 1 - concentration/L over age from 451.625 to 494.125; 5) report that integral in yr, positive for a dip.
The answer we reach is -3.6 yr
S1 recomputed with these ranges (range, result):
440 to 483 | 4.91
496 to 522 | 4.85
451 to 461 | 4.99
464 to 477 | 4.81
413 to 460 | 4.97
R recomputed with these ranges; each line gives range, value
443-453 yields 4.95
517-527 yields 4.09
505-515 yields 4.94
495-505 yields 5.03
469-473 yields 4.81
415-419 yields 4.92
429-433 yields 5.15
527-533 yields 2.78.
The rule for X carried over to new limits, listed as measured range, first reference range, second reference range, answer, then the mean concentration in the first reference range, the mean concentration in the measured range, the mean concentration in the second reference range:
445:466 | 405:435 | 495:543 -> -1.22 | 5.03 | 4.96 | 4.08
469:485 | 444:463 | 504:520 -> 0.32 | 4.97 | 4.81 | 4.82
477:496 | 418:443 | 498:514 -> -0.12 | 4.97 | 5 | 4.97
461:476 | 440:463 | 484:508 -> 0.40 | 4.97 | 4.87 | 5.05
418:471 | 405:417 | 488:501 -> 1.25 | 5.07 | 4.96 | 5.11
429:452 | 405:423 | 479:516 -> 0.31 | 5.07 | 4.98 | 4.98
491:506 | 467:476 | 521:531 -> -3.55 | 4.78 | 5.06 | 3.4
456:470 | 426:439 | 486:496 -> 0.20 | 5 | 4.98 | 5.1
